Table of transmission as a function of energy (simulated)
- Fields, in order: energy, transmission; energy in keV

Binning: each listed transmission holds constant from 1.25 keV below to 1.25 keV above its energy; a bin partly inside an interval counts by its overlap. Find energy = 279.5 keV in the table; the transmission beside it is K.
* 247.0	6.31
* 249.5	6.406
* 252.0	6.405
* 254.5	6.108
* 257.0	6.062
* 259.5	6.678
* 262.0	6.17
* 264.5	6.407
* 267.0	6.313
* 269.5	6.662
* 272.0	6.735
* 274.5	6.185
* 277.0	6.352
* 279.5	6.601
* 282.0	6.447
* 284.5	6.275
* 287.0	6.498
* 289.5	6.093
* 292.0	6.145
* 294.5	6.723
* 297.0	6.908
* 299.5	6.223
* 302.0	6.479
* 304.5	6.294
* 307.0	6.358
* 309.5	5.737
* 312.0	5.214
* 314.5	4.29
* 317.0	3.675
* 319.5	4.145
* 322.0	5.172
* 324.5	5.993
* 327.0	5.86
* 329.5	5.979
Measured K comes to 6.601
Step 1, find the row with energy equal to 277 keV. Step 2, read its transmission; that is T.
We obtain 6.352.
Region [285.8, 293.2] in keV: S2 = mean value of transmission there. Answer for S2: 6.24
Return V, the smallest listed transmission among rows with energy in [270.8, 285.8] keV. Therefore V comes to 6.185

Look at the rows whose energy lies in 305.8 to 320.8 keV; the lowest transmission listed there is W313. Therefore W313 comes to 3.675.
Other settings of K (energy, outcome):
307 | 6.358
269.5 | 6.662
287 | 6.498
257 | 6.062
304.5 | 6.294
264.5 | 6.407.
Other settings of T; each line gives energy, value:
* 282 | 6.447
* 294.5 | 6.723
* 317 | 3.675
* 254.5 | 6.108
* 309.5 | 5.737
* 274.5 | 6.185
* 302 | 6.479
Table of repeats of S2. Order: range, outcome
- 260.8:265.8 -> 6.29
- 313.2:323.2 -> 4.32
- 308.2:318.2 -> 4.74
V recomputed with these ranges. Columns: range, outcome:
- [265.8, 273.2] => 6.313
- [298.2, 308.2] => 6.223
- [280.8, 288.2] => 6.275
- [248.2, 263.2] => 6.062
